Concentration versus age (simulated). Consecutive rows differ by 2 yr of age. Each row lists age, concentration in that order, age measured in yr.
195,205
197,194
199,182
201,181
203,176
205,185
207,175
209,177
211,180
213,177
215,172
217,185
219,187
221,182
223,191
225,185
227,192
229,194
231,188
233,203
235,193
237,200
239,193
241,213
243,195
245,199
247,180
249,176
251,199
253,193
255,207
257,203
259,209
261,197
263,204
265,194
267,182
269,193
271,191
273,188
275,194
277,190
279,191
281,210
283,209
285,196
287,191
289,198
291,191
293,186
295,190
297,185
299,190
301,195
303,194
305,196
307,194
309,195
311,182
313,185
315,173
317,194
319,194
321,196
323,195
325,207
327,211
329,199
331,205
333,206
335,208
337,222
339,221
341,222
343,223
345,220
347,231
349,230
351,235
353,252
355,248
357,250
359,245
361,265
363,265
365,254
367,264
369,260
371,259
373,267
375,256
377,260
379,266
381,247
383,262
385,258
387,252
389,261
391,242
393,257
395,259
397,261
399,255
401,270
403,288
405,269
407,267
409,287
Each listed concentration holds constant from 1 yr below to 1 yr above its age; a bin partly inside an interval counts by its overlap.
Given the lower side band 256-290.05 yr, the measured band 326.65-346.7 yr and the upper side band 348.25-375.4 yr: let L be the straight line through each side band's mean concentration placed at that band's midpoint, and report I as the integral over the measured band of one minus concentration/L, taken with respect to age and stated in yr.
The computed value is 2.0 yr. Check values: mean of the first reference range 196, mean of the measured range 214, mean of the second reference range 254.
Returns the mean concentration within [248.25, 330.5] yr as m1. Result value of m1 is 194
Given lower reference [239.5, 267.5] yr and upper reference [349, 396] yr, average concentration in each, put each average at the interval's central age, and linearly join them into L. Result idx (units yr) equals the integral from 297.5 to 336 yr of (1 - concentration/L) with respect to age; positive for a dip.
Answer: 5.4 yr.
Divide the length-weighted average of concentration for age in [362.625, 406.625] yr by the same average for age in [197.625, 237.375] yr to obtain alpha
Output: 1.41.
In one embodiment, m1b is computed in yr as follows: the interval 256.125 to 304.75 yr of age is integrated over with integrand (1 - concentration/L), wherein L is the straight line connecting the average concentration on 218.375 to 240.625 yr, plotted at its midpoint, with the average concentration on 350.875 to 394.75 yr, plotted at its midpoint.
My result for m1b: 4.56 yr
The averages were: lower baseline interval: 192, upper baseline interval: 256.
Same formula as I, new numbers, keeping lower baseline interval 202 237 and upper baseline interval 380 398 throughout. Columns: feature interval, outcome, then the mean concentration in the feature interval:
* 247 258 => 0.26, 194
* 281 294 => 1.04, 196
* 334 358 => 0.77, 230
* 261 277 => 1.03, 192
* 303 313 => 1.38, 191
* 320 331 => 1.31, 202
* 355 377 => -1.09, 258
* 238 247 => -0.14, 198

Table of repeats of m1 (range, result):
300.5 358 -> 210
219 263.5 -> 195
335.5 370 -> 241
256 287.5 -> 196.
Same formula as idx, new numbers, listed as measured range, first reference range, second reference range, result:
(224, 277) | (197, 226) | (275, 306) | -2.0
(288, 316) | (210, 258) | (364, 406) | 4.1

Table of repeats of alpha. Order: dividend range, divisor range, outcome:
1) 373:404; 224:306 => 1.34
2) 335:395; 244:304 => 1.28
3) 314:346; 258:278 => 1.06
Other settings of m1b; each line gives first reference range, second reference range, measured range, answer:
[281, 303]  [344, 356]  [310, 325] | 1.6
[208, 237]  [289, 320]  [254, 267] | -0.9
